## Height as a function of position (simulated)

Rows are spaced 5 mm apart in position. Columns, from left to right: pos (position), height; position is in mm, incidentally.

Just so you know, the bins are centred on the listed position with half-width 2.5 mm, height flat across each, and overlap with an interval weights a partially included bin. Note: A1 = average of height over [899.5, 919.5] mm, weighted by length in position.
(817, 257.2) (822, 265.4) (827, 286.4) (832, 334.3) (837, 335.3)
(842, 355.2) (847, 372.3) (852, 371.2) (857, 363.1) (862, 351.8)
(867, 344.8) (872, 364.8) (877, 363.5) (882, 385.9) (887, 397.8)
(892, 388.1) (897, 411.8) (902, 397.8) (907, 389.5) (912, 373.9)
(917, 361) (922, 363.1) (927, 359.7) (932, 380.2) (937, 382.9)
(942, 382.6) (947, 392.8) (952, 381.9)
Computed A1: 381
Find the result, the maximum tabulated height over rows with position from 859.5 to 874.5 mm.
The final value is 364.8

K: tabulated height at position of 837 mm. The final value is 335.3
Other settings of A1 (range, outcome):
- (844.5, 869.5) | 361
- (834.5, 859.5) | 359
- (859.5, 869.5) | 348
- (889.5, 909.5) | 397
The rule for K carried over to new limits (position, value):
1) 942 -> 382.6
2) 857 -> 363.1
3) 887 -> 397.8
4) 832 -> 334.3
